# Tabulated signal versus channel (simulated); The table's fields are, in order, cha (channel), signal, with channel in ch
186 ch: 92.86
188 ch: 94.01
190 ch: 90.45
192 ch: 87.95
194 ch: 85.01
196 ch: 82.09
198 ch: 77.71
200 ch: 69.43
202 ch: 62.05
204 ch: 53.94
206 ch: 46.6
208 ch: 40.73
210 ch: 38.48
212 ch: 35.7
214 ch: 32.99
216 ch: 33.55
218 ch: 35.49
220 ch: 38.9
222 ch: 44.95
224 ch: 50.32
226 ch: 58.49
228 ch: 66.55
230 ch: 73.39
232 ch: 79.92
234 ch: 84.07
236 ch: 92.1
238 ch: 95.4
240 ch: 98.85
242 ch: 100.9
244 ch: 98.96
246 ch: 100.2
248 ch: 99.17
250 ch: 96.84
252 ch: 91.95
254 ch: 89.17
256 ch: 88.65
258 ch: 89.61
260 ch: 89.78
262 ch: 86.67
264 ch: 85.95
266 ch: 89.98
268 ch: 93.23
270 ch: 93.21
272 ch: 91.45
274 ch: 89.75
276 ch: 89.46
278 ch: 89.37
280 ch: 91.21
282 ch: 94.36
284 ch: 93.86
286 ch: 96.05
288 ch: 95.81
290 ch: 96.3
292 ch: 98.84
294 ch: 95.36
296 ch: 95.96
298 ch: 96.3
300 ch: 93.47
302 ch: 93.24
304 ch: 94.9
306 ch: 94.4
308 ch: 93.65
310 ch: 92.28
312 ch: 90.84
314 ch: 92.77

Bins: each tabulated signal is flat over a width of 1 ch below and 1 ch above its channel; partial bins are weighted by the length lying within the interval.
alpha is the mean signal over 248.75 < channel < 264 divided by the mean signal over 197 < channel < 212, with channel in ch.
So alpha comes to 1.7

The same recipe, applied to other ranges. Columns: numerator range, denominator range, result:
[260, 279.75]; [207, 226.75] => 2.21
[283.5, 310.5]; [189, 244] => 1.45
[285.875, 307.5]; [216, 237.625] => 1.54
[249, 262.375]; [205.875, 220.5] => 2.43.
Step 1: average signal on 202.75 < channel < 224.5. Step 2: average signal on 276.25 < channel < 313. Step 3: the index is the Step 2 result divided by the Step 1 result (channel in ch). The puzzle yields 2.29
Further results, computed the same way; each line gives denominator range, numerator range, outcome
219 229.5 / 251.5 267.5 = 1.68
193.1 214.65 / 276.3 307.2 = 1.66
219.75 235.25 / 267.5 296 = 1.47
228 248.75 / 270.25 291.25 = 1.02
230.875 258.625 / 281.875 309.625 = 1.02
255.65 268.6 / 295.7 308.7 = 1.06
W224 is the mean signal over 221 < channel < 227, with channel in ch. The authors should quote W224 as 51.3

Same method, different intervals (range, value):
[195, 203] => 72.8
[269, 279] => 90.6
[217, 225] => 42.4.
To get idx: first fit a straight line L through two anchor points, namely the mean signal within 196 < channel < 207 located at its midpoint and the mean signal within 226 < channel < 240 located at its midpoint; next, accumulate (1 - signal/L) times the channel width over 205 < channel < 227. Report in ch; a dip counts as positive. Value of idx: 9.3 ch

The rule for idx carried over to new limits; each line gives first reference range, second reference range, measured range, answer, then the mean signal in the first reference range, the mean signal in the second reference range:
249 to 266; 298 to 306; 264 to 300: -0.42 ch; 89.8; 94.2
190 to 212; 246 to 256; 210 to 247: 7.04 ch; 64.3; 94.3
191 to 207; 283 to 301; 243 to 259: -1.84 ch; 70.6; 95.8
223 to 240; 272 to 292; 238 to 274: -3.81 ch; 76.4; 93.1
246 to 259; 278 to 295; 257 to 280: 0.99 ch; 93.2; 94.9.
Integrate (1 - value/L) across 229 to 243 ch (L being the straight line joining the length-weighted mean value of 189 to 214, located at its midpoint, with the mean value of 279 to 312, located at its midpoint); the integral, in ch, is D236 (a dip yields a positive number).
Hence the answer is -2.73 ch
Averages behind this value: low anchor 62.9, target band 89.2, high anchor 94.6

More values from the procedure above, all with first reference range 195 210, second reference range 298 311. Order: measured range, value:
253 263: -1.3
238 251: -4.4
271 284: -0.9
